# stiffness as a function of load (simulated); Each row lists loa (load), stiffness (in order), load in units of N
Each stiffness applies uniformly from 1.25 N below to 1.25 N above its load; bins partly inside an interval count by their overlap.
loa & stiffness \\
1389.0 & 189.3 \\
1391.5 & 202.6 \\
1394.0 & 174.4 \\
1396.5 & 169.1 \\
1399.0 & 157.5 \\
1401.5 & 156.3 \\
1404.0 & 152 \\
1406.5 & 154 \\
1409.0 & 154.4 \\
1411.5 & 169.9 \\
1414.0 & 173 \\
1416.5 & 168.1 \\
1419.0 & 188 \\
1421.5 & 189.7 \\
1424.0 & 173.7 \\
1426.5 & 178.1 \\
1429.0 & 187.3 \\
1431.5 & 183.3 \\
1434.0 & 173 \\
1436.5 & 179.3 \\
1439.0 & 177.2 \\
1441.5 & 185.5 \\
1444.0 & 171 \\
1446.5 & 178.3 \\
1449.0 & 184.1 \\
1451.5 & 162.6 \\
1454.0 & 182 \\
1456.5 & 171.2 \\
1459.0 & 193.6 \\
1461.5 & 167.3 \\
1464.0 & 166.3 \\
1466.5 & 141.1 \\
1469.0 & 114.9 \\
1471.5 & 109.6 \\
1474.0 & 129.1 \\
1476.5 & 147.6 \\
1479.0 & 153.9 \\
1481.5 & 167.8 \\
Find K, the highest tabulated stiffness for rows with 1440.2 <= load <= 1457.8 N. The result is 185.5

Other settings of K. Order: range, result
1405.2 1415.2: 173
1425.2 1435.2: 187.3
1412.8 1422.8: 189.7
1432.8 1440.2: 179.3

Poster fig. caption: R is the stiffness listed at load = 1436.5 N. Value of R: 179.3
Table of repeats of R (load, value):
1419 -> 188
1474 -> 129.1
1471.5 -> 109.6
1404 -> 152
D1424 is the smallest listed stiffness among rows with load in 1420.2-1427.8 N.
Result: 173.7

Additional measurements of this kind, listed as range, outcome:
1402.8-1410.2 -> 152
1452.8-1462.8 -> 167.3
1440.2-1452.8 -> 162.6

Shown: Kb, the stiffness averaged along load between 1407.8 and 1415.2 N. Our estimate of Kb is 166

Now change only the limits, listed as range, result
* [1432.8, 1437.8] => 176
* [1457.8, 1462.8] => 180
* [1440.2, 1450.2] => 180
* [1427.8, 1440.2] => 180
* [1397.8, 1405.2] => 155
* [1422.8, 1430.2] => 180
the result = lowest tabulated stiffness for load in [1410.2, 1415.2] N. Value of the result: 169.9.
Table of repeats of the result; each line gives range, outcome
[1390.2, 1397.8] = 169.1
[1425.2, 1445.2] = 171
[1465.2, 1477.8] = 109.6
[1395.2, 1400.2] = 157.5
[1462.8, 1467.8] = 141.1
